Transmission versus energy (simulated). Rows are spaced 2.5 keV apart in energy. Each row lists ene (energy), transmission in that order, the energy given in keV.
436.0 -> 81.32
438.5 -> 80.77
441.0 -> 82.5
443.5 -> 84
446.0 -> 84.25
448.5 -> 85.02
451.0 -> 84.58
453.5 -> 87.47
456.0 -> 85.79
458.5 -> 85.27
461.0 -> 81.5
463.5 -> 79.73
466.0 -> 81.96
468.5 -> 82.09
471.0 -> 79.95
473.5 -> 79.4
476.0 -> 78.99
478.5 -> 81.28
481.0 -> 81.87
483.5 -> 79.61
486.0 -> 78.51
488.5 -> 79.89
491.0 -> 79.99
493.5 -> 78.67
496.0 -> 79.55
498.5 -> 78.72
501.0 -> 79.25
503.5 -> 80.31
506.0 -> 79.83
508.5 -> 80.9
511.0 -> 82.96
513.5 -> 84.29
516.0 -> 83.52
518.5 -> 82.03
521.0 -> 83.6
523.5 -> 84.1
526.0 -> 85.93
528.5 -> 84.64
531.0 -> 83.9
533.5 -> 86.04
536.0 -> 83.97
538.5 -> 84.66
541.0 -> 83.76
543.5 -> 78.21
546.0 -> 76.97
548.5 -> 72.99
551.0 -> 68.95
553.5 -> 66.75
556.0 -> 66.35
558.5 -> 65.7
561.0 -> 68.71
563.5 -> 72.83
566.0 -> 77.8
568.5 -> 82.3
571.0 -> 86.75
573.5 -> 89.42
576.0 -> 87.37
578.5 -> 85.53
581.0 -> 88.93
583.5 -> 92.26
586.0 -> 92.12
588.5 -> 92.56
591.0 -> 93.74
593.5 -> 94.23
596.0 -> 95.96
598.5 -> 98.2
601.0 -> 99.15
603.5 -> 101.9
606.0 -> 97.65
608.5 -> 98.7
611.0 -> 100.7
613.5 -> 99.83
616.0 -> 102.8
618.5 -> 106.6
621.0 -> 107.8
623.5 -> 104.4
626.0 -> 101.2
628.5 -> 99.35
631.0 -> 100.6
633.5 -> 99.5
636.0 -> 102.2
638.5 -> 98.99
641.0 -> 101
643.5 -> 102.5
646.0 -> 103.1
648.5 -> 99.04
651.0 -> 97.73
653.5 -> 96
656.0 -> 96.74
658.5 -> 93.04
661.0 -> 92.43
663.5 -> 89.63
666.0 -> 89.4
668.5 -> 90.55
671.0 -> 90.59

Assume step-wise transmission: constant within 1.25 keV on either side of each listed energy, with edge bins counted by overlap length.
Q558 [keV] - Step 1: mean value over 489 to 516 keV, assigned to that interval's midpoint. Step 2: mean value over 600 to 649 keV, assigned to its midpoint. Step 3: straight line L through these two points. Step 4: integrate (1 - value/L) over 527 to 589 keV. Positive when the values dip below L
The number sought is 6.5 keV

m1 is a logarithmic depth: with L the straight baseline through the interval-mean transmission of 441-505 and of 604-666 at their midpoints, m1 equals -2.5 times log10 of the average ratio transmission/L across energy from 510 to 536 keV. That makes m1 0.037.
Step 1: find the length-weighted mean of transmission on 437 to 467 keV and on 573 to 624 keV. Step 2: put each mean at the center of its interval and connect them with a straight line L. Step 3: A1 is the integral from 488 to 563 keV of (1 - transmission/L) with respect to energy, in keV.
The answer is 9.09 keV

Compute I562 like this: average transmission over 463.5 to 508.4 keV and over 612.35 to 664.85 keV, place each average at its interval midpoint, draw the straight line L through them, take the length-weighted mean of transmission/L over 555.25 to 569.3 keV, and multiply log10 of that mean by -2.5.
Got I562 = 0.24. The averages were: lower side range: 80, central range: 72.2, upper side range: 99.7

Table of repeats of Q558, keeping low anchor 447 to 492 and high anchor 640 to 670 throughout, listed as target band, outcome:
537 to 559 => 3.4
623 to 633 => -0.8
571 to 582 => 0.3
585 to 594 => -0.2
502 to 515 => 0.5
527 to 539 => 0.3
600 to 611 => -0.9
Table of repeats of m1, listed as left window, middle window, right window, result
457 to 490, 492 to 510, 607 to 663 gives 0.06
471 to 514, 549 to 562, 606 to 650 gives 0.31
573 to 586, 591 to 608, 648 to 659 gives -0.08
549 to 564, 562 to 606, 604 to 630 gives -0.08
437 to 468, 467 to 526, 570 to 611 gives 0.08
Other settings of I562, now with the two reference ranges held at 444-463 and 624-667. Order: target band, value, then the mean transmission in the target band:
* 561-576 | 0.143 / 81.2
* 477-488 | 0.083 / 80.3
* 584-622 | -0.040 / 98.6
